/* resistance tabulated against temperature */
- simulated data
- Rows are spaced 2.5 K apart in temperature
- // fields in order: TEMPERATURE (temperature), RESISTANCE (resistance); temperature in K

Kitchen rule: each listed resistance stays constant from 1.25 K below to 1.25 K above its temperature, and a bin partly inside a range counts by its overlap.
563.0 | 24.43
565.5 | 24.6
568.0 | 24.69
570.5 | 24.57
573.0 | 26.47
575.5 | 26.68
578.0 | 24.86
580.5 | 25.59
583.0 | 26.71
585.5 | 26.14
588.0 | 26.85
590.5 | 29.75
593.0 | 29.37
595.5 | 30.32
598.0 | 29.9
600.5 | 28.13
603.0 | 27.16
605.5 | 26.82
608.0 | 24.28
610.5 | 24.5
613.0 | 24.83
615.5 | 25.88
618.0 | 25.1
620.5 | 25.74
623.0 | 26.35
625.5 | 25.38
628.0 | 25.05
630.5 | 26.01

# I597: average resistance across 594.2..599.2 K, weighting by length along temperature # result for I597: 30.1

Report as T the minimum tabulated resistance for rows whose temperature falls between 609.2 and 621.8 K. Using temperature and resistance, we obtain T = 24.5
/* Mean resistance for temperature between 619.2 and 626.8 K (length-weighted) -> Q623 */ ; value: 25.8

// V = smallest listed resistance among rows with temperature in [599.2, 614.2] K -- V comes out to 24.28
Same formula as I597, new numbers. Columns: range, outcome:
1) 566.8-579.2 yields 25.5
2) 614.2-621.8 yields 25.6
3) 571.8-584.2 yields 26.1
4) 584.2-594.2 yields 28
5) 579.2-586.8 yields 26.1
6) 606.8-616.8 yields 24.9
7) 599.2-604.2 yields 27.7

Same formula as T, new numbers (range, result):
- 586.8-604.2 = 26.85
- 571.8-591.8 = 24.86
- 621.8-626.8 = 25.38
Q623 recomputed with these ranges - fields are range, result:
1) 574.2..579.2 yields 25.8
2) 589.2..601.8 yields 29.5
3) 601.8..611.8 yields 25.7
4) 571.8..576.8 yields 26.6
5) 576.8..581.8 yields 25.2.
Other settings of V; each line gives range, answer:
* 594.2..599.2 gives 29.9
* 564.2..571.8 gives 24.57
